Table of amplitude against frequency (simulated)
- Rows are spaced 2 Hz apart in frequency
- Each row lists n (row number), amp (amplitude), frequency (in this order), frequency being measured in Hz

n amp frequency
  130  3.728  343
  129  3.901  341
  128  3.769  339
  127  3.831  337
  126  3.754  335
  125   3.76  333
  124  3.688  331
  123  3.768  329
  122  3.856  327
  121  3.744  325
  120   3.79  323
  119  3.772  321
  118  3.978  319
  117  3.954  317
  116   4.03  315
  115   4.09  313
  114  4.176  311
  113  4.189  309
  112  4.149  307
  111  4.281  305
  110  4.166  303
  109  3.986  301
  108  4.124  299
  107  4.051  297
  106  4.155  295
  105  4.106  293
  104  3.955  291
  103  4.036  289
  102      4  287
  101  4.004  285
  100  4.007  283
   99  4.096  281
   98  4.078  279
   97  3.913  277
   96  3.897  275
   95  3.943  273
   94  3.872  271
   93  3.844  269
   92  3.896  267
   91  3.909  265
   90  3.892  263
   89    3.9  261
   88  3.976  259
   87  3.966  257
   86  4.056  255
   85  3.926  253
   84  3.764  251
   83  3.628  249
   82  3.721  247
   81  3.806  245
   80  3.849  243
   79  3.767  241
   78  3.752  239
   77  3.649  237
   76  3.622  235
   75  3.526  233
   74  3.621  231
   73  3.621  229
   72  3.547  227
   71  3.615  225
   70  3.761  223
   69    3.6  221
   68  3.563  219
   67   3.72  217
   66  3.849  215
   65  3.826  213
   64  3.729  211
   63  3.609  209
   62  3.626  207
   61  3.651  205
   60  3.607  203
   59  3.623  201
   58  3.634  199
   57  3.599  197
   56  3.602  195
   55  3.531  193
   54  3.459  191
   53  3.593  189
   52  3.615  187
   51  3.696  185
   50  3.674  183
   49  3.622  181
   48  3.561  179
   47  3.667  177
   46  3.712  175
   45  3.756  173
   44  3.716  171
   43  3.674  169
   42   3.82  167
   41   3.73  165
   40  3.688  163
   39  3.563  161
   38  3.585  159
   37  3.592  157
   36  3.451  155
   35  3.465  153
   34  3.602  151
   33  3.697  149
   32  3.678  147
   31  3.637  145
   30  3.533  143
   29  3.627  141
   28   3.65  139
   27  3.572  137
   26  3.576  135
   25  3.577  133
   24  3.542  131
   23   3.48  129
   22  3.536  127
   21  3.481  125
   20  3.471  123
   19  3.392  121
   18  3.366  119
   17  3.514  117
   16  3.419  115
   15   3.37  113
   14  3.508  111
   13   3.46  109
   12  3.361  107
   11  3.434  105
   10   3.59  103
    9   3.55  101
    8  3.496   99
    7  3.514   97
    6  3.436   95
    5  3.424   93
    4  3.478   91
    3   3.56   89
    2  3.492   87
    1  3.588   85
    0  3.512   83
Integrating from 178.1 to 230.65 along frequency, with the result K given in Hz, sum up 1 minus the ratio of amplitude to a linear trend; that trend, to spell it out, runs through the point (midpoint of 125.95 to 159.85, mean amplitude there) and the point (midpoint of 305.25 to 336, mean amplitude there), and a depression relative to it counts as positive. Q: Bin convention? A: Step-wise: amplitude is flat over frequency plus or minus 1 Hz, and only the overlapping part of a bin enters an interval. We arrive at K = 0.9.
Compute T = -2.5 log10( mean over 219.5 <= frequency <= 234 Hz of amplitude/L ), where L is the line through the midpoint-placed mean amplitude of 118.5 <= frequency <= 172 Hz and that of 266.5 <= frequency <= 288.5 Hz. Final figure 0.06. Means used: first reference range 3.58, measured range 3.61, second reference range 3.96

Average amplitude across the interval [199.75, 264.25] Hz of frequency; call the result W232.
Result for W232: 3.73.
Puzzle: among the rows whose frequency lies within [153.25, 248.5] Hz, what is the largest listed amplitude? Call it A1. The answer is 3.849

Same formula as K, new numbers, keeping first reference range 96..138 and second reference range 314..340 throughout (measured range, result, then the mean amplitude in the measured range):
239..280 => -1.8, 3.88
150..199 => -0.6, 3.62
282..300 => -1.4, 4.05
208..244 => -0.2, 3.68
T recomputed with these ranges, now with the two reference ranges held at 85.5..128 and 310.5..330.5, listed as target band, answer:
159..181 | -0.02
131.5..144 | -0.02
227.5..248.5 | 0.01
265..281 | -0.03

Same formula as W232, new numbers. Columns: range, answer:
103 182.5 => 3.57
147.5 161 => 3.57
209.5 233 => 3.67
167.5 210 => 3.63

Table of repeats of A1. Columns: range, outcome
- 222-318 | 4.281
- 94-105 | 3.59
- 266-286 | 4.096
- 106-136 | 3.577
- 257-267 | 3.976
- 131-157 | 3.697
